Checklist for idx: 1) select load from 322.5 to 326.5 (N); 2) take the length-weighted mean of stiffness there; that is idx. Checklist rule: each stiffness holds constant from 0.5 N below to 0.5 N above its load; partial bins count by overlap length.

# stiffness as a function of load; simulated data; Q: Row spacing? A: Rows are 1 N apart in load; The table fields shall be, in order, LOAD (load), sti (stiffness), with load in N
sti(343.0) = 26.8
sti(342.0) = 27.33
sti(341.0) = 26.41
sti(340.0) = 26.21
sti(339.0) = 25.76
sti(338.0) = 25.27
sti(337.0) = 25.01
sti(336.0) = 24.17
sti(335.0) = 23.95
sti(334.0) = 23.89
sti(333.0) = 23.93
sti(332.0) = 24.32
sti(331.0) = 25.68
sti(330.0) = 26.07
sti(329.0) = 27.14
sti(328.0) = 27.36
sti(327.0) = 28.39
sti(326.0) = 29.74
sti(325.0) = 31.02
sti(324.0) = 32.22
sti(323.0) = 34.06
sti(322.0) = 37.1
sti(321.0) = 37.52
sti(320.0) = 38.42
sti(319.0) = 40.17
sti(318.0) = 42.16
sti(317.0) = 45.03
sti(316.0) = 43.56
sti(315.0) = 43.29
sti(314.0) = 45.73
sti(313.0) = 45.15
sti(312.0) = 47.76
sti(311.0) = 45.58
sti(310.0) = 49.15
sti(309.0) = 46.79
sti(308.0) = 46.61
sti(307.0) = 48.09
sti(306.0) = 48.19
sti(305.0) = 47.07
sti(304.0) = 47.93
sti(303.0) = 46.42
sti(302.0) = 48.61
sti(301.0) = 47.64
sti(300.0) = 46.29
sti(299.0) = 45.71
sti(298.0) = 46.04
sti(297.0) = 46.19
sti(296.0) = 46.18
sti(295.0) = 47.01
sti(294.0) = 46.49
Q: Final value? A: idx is 31.8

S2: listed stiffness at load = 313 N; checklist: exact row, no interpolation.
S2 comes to 45.15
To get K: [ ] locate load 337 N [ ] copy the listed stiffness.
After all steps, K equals 25.01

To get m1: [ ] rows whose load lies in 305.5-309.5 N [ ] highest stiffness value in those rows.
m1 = 48.19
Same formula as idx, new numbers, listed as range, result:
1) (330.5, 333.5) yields 24.6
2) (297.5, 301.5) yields 46.4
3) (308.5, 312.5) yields 47.3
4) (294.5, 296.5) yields 46.6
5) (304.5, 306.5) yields 47.6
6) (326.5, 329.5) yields 27.6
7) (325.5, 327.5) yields 29.1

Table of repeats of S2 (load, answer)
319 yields 40.17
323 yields 34.06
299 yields 45.71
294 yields 46.49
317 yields 45.03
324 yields 32.22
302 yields 48.61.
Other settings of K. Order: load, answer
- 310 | 49.15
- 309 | 46.79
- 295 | 47.01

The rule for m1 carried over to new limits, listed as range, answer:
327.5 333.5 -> 27.36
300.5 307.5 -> 48.61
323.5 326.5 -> 32.22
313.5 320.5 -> 45.73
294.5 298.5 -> 47.01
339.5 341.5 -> 26.41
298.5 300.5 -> 46.29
